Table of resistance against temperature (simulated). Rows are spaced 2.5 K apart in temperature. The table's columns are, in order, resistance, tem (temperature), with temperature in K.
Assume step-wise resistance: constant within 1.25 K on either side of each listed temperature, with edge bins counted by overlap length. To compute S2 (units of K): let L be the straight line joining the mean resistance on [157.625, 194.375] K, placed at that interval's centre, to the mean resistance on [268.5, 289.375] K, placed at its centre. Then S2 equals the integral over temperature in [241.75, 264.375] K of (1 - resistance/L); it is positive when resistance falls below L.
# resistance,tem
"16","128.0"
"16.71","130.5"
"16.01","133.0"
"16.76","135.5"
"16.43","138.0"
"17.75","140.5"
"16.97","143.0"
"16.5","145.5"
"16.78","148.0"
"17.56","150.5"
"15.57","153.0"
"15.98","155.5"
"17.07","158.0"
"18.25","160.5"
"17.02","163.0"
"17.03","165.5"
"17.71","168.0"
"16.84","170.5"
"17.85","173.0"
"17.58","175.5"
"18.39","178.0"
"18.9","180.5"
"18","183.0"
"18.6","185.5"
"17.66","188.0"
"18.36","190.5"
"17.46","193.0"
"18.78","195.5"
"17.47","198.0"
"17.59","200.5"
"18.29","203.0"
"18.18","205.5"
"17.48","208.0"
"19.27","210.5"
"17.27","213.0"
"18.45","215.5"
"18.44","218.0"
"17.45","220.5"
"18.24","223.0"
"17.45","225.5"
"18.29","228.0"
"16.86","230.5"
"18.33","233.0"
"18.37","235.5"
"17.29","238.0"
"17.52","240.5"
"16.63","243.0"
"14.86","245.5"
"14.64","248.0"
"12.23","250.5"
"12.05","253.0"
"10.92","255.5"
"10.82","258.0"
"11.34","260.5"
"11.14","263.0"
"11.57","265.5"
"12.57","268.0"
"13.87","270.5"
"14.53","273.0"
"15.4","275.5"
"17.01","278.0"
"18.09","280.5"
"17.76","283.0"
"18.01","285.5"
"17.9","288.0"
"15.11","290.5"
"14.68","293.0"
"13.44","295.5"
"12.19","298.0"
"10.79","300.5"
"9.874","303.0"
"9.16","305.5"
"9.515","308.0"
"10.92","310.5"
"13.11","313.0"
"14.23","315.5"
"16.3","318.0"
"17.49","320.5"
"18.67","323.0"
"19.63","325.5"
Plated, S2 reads 5.5 K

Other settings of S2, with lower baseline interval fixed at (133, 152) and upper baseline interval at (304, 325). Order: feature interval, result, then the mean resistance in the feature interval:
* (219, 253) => -3.1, 16.6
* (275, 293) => -3.2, 16.9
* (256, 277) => 2.9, 12.6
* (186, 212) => -3.6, 18.1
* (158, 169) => -0.6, 17.4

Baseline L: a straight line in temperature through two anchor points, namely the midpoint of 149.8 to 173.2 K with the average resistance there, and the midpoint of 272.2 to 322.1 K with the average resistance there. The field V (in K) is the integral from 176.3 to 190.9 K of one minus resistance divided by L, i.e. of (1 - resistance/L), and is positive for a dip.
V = -1.5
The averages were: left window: 17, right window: 14.3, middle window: 18.3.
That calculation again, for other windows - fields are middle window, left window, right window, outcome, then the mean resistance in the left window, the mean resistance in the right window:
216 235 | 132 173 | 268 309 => -3.0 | 16.9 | 14.2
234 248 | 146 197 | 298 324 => -1.4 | 17.6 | 12.9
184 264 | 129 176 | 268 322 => -4.5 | 17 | 14.2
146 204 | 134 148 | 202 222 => -0.4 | 16.9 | 18.1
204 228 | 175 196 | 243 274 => -3.3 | 18.2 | 12.7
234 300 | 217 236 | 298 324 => 3.6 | 17.9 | 12.9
